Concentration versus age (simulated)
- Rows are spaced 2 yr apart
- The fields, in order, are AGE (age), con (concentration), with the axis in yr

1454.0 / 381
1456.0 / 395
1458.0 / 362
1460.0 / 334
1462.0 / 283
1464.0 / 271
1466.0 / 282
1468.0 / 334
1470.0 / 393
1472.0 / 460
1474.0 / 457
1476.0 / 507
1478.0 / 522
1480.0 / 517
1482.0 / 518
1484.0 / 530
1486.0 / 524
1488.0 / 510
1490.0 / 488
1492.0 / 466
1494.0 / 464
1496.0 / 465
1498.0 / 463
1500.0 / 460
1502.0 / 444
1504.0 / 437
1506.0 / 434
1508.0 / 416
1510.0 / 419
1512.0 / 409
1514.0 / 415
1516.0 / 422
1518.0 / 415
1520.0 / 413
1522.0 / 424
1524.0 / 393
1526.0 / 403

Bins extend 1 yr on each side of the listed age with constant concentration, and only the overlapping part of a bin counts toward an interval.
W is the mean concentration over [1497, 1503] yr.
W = 456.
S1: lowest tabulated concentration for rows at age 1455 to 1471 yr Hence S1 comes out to 271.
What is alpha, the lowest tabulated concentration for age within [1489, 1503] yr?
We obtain 444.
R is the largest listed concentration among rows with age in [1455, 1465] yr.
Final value 395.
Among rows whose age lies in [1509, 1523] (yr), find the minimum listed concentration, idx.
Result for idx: 409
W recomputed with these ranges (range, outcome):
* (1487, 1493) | 488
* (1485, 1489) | 517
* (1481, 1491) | 514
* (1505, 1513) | 420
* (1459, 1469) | 301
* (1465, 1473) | 367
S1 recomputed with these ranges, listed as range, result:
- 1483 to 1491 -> 488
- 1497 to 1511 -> 416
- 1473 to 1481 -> 457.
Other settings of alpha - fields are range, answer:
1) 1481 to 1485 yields 518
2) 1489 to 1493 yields 466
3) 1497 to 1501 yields 460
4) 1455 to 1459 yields 362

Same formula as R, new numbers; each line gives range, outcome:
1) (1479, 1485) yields 530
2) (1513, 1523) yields 424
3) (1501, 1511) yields 444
